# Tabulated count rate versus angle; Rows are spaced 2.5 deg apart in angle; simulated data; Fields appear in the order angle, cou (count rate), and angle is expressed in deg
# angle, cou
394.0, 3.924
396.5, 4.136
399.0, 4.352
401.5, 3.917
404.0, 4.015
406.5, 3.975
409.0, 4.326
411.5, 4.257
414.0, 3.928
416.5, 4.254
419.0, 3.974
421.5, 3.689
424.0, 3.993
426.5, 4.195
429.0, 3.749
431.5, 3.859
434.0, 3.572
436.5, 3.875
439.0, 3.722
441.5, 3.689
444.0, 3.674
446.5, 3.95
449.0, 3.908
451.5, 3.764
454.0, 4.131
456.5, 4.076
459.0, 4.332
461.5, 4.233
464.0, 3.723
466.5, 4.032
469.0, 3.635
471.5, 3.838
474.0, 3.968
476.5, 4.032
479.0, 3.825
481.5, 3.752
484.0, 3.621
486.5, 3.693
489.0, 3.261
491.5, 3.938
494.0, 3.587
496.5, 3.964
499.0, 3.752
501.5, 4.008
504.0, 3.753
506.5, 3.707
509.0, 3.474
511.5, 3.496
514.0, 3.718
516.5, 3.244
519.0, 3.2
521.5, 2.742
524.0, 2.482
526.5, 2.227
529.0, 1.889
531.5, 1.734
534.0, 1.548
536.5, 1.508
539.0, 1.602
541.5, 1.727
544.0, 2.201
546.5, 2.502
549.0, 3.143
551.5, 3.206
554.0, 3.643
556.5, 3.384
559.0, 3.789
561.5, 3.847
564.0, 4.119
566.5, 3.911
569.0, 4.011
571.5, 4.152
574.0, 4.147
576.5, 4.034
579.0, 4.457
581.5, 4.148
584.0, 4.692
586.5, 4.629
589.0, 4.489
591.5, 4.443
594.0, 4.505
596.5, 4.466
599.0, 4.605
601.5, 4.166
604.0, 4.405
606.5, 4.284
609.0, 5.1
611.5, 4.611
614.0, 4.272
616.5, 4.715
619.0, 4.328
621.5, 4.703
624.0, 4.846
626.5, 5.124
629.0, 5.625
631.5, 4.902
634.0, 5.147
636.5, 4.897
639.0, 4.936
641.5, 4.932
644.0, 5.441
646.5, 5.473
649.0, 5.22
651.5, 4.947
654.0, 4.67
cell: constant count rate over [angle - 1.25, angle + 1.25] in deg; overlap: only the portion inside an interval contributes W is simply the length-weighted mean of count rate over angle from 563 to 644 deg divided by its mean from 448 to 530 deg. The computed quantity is 1.3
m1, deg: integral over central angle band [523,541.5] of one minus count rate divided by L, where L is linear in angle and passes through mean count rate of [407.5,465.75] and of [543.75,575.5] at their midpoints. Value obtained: 9.24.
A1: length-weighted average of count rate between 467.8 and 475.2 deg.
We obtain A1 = 3.81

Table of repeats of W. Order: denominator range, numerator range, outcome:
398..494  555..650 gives 1.16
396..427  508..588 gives 0.79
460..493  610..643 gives 1.27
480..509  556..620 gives 1.16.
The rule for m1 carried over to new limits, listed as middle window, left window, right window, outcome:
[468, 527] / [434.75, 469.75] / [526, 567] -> -4.0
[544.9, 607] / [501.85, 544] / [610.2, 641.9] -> -4.1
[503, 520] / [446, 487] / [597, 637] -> 2.6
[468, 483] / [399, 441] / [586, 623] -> 1.0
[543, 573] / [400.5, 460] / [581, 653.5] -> 6.7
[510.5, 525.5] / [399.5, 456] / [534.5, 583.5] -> 1.7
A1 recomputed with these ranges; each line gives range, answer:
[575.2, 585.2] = 4.33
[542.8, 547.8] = 2.36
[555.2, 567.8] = 3.81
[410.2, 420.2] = 4.11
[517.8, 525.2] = 2.81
